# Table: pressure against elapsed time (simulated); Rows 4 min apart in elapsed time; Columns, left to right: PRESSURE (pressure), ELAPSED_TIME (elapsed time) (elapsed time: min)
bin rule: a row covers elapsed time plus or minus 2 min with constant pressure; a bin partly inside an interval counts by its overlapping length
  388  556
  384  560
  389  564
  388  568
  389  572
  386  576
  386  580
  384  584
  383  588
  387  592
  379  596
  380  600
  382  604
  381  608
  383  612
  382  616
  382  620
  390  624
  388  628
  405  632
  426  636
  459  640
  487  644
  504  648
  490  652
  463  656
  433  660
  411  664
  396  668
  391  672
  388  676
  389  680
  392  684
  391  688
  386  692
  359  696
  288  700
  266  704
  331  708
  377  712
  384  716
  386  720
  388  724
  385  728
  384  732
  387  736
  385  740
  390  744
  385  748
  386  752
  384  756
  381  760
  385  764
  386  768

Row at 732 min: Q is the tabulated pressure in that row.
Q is 384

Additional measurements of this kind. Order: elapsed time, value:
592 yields 387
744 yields 390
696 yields 359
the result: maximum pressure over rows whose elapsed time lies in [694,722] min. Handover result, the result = 386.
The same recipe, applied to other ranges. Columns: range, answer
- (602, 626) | 390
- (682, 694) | 392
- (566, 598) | 389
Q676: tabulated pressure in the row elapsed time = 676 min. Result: 388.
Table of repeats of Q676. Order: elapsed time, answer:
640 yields 459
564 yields 389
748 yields 385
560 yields 384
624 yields 390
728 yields 385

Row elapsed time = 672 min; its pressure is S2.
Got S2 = 391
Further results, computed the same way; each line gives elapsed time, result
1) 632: 405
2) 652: 490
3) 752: 386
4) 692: 386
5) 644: 487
